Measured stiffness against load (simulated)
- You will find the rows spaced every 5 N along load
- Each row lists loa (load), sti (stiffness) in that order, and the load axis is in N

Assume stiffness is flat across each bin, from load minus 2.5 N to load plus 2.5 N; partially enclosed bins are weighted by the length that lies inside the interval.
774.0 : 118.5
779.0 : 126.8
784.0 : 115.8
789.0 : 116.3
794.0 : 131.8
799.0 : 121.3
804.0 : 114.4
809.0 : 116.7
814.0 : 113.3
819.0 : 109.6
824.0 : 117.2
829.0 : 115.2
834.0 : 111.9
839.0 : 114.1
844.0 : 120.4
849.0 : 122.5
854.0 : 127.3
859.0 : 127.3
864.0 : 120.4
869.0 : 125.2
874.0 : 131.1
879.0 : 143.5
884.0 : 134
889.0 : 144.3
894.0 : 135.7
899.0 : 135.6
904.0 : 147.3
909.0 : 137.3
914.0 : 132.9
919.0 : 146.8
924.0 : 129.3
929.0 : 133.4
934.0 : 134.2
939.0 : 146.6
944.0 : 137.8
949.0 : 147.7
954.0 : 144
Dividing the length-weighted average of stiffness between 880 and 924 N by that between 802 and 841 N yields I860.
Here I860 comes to 1.2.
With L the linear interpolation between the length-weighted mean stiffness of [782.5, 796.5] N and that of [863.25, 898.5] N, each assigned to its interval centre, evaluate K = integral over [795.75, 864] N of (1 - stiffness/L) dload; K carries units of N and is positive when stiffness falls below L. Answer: 4.9 N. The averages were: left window 122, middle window 118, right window 134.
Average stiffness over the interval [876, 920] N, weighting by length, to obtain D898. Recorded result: 139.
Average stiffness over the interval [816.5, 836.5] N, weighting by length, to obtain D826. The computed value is 113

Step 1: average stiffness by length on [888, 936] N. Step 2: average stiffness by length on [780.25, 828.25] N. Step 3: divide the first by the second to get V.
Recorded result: 1.17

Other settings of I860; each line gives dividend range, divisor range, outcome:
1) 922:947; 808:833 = 1.20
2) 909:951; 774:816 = 1.16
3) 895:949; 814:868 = 1.17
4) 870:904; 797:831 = 1.19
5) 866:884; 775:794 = 1.10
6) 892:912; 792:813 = 1.16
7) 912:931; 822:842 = 1.18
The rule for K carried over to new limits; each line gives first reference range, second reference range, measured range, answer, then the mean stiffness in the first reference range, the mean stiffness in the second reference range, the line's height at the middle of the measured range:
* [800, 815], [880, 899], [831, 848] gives 1.1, 116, 138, 124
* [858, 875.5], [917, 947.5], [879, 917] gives -2.0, 126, 138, 132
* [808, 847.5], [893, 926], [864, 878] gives -0.1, 115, 138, 127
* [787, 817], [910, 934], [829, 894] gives 0.3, 119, 136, 127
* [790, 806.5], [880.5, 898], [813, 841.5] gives 3.0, 122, 138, 127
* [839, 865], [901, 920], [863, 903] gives -0.8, 123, 140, 132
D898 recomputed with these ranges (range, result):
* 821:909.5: 128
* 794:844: 116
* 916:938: 137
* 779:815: 119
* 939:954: 144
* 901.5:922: 141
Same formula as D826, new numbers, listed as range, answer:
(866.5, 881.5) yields 133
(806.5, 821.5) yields 113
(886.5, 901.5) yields 139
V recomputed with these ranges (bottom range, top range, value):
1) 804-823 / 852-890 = 1.15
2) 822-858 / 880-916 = 1.17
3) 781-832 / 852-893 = 1.12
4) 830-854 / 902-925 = 1.18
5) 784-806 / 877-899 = 1.15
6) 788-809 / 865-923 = 1.13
